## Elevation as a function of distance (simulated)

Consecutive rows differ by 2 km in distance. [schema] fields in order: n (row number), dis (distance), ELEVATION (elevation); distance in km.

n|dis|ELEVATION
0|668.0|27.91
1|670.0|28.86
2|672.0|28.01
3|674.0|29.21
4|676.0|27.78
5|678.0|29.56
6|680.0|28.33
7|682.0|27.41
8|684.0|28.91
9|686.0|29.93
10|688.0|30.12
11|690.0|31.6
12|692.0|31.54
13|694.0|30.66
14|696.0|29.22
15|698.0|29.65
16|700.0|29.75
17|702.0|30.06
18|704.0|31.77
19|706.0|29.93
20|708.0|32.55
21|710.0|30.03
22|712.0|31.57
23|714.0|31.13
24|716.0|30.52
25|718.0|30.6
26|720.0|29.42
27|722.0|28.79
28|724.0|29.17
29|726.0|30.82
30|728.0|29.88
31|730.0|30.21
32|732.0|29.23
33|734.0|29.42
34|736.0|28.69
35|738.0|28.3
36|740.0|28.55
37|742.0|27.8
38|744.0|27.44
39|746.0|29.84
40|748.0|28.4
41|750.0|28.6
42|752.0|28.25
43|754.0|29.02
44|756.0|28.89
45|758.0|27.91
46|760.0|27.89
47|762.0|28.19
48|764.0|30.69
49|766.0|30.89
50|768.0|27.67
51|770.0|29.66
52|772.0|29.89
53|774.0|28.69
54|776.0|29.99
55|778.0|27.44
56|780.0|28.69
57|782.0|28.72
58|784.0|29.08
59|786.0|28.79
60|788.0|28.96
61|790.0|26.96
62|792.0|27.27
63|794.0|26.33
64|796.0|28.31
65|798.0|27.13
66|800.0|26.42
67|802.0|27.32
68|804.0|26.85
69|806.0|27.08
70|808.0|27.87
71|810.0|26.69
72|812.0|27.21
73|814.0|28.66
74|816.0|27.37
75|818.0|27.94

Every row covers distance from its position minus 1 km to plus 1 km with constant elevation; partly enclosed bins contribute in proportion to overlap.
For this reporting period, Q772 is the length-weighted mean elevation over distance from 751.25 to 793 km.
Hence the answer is 28.7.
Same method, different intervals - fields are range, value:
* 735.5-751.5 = 28.4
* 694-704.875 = 30.1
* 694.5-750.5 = 29.7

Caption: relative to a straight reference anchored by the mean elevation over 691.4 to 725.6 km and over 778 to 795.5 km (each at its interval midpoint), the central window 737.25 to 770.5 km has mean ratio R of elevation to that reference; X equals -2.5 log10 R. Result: 0.01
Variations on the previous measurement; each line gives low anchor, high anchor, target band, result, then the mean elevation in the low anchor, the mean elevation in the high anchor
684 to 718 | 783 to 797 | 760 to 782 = -0.022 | 30.6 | 28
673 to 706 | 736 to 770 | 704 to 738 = -0.033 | 29.7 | 28.7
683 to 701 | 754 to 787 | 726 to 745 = 0.020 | 30.2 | 28.9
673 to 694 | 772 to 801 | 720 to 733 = -0.027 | 29.5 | 28.1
